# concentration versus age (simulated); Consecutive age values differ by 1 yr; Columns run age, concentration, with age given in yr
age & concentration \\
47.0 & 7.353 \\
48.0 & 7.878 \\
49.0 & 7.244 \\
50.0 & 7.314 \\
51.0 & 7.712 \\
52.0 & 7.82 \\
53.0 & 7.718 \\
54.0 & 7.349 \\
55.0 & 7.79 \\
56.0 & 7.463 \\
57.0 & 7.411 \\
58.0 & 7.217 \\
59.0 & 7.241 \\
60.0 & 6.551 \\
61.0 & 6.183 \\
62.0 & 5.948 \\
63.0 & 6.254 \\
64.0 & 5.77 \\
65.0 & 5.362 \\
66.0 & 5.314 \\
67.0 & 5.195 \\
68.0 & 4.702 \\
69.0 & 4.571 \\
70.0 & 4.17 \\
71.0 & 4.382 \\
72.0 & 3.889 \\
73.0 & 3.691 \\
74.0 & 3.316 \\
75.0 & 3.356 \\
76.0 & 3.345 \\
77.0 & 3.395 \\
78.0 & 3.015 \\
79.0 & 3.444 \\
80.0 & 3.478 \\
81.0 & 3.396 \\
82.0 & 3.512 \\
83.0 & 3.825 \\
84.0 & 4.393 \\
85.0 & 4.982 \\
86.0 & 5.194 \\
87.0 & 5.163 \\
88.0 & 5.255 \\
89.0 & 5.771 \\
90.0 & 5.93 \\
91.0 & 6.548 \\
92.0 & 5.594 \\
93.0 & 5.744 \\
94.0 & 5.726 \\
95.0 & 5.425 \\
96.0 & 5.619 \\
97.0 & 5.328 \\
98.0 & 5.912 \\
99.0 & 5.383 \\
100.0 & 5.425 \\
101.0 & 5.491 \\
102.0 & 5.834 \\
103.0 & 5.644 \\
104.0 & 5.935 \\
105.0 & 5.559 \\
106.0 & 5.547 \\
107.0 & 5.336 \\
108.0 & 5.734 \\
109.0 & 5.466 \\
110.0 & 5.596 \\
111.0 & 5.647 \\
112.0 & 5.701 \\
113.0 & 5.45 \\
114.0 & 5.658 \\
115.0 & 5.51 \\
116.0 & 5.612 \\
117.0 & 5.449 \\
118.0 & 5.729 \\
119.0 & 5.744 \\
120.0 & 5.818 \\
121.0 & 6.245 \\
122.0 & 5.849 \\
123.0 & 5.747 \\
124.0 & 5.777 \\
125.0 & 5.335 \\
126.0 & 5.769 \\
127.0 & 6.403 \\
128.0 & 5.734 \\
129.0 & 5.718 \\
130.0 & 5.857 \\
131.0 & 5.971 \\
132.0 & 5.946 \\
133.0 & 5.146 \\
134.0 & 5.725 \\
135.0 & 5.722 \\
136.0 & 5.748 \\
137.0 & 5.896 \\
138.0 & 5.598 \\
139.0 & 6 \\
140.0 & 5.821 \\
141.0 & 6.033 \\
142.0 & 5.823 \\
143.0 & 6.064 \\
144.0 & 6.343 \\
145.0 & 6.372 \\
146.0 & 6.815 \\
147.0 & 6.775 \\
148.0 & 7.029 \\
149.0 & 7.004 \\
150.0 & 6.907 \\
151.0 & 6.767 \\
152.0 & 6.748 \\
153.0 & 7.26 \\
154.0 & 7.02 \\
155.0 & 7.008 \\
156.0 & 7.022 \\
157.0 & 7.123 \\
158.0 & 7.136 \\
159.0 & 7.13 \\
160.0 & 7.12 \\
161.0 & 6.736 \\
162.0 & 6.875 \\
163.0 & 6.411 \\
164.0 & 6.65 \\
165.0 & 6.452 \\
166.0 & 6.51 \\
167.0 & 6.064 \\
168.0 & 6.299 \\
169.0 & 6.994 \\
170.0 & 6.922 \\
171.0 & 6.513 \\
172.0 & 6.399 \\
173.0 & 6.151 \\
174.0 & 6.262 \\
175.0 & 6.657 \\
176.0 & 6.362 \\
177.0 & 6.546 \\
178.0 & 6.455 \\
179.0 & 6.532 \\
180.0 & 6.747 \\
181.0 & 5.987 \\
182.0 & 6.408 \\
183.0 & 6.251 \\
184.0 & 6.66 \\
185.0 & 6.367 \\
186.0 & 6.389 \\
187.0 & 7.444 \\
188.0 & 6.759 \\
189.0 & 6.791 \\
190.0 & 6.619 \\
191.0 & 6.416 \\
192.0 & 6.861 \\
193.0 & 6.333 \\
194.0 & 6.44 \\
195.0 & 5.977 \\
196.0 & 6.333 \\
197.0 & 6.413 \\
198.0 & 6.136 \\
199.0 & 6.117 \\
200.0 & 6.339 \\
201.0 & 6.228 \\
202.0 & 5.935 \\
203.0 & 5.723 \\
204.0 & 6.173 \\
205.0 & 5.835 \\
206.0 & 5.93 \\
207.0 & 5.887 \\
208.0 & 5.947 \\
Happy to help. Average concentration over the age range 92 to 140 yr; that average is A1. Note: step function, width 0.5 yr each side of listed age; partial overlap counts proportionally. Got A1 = 5.69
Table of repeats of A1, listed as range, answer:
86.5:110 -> 5.62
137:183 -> 6.56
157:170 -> 6.72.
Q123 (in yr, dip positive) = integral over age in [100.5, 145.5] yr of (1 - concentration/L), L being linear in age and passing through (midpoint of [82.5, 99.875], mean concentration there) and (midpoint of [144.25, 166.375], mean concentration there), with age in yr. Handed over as 2.6 yr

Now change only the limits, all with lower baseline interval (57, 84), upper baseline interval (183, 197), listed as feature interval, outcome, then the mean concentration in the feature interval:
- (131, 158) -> -2.46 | 6.38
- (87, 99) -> -1.53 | 5.68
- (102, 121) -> -1.14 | 5.64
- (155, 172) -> -1.69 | 6.74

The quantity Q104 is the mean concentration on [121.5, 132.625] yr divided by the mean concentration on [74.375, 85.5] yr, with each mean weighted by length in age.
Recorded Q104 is 1.60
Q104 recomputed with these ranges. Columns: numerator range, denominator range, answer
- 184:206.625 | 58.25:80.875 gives 1.36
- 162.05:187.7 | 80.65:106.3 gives 1.22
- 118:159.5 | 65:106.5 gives 1.29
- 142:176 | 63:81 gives 1.60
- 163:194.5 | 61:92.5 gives 1.41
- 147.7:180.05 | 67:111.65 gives 1.38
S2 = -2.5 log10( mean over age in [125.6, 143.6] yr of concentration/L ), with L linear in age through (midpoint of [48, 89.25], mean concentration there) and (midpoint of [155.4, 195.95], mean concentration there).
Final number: 0.05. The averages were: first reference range 5.37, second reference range 6.59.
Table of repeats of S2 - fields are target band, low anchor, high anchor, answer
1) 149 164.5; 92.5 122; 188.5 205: -0.157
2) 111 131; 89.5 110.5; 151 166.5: 0.064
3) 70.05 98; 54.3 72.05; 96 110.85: 0.248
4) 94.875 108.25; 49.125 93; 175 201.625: 0.013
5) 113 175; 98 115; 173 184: -0.041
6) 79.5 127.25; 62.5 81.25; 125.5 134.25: -0.072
